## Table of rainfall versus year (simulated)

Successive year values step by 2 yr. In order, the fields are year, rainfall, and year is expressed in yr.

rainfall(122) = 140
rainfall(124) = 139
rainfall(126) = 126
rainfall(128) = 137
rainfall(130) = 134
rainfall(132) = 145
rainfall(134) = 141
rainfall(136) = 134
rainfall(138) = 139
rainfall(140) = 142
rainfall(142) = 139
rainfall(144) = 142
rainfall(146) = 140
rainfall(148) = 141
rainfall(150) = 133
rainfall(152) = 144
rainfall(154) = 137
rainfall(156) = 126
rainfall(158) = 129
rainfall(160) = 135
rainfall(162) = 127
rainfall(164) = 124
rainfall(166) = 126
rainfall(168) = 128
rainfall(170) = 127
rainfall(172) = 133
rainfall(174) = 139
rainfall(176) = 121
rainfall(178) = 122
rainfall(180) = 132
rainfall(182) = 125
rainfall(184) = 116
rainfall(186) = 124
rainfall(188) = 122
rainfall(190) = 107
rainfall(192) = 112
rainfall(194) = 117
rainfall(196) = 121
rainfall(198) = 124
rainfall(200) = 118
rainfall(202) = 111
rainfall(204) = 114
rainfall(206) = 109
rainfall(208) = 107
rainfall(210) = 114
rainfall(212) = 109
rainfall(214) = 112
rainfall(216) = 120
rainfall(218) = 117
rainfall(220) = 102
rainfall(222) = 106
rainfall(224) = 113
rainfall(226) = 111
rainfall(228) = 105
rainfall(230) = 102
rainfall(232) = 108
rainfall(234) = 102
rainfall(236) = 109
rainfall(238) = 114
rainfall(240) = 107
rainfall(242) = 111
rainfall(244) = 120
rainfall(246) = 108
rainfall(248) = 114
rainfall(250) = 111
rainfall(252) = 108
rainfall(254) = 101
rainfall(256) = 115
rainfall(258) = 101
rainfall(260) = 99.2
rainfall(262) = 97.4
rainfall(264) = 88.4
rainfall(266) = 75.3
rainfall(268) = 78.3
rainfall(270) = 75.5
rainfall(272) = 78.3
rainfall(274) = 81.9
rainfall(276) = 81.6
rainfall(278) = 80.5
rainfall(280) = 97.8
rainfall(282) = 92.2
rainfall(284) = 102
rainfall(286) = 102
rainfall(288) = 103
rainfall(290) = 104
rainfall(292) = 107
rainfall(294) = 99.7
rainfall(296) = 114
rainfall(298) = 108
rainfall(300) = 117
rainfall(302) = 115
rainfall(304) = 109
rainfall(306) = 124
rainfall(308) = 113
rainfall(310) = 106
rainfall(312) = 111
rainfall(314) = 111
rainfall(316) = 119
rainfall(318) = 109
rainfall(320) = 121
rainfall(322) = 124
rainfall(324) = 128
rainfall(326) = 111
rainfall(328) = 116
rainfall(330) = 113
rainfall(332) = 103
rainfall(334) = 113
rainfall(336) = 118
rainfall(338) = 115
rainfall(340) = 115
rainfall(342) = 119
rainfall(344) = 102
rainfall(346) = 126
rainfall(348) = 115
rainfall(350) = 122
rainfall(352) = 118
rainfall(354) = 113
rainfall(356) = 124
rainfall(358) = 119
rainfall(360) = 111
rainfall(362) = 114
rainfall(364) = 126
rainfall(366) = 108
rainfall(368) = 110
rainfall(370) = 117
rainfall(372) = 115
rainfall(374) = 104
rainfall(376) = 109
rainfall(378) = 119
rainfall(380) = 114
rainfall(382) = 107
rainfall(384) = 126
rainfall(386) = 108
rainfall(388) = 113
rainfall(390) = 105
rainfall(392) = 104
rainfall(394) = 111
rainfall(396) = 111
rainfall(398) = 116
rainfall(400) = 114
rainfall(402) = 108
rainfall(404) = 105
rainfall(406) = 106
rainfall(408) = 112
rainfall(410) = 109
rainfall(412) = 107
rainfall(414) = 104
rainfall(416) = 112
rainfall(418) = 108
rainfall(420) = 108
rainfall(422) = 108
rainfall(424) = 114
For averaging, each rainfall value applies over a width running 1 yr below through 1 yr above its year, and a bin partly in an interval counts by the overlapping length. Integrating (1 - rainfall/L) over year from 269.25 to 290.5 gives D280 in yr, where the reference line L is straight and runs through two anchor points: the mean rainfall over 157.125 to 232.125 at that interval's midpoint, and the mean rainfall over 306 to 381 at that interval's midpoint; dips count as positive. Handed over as 4.7 yr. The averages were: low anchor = 118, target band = 90.7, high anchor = 115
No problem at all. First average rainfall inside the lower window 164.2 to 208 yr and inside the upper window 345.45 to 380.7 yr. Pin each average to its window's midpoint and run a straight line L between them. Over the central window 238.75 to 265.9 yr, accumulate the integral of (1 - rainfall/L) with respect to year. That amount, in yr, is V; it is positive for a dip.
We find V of 3.1 yr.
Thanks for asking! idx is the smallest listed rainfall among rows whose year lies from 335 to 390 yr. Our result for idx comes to 102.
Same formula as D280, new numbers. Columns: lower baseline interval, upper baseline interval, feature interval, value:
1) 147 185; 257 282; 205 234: -0.6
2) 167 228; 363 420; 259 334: 7.1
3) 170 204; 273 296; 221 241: 0.4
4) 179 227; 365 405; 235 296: 7.9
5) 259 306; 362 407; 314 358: -5.0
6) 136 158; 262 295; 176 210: 1.0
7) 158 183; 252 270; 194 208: 0.1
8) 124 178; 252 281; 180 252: -2.6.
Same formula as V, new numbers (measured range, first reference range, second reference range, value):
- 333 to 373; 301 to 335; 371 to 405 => -1.1 yr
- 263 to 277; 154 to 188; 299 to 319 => 4.5 yr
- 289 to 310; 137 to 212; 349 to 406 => 1.3 yr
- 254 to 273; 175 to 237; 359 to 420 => 3.8 yr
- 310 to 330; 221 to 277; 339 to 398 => -1.3 yr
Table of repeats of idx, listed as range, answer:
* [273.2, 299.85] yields 80.5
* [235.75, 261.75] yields 99.2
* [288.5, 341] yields 99.7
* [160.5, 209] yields 107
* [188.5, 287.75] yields 75.3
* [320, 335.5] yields 103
